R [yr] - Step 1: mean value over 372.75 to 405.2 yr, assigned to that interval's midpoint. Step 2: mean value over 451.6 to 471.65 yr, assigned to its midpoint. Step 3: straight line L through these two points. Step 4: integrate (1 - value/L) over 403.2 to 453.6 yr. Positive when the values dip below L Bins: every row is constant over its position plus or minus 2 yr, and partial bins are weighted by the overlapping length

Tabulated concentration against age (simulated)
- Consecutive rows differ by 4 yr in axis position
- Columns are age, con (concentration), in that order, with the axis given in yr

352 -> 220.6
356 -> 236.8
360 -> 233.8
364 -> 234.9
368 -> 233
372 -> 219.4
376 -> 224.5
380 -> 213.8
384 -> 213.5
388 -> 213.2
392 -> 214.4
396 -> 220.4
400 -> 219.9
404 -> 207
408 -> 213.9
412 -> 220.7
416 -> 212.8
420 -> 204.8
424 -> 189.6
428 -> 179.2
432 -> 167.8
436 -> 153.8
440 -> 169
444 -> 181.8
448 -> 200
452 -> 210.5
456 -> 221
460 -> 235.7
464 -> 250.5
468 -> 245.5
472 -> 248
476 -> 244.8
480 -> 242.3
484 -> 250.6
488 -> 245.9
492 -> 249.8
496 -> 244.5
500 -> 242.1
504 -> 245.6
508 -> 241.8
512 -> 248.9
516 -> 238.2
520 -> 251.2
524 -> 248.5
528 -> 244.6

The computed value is 7.5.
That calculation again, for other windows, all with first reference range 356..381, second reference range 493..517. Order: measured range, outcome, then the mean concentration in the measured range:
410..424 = 1.45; 209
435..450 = 3.74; 178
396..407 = 0.81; 215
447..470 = 0.98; 228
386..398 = 0.76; 216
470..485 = -0.34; 246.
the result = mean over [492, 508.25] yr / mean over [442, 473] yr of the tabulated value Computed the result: 1.1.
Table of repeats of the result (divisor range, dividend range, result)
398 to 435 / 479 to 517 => 1.22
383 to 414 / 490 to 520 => 1.14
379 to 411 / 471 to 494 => 1.15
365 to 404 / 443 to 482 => 1.05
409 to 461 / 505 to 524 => 1.26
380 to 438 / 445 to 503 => 1.17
